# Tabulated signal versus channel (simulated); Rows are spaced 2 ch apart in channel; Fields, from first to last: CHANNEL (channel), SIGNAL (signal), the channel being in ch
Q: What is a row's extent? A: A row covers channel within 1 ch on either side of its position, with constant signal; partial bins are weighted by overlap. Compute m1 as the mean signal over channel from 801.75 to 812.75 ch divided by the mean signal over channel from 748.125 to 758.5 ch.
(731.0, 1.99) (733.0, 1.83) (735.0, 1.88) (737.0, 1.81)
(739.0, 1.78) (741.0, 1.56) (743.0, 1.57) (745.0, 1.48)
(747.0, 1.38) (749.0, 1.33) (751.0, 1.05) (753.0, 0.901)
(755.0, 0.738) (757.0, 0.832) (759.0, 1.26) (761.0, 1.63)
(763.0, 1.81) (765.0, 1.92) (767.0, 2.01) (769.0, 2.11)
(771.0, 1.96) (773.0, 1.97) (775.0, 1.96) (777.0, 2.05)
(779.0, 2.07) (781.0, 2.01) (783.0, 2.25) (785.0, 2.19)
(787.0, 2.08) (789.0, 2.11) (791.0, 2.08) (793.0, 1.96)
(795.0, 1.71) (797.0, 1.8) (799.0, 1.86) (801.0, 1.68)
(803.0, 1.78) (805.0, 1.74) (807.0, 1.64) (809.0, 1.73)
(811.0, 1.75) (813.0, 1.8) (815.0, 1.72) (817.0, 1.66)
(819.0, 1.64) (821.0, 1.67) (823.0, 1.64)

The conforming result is 1.77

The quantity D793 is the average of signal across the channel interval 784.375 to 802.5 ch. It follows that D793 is 1.93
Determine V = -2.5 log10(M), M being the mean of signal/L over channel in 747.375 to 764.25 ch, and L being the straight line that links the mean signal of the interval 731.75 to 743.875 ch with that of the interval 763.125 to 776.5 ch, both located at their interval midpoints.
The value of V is 0.478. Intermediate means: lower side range 1.75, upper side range 1.98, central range 1.21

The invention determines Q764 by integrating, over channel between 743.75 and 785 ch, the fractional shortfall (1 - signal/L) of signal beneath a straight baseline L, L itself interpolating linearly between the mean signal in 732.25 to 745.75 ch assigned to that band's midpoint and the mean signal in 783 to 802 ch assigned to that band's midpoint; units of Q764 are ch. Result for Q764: 4.2 ch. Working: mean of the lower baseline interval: 1.7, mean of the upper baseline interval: 1.96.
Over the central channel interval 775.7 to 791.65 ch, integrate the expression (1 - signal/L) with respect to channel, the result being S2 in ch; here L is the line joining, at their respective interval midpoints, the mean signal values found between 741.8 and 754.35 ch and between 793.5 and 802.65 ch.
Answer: -4.6 ch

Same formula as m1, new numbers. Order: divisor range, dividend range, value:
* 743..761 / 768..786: 1.76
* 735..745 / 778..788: 1.26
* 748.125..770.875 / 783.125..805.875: 1.34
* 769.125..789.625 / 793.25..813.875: 0.85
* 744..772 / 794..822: 1.18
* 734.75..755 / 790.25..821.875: 1.24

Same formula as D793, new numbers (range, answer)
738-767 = 1.4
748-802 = 1.75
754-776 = 1.65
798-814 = 1.75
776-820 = 1.88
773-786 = 2.08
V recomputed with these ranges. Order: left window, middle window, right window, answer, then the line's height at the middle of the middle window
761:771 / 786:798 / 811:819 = -0.08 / 1.82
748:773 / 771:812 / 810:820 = -0.19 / 1.61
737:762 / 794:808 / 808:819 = -0.07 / 1.64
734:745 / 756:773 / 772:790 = 0.14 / 1.93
